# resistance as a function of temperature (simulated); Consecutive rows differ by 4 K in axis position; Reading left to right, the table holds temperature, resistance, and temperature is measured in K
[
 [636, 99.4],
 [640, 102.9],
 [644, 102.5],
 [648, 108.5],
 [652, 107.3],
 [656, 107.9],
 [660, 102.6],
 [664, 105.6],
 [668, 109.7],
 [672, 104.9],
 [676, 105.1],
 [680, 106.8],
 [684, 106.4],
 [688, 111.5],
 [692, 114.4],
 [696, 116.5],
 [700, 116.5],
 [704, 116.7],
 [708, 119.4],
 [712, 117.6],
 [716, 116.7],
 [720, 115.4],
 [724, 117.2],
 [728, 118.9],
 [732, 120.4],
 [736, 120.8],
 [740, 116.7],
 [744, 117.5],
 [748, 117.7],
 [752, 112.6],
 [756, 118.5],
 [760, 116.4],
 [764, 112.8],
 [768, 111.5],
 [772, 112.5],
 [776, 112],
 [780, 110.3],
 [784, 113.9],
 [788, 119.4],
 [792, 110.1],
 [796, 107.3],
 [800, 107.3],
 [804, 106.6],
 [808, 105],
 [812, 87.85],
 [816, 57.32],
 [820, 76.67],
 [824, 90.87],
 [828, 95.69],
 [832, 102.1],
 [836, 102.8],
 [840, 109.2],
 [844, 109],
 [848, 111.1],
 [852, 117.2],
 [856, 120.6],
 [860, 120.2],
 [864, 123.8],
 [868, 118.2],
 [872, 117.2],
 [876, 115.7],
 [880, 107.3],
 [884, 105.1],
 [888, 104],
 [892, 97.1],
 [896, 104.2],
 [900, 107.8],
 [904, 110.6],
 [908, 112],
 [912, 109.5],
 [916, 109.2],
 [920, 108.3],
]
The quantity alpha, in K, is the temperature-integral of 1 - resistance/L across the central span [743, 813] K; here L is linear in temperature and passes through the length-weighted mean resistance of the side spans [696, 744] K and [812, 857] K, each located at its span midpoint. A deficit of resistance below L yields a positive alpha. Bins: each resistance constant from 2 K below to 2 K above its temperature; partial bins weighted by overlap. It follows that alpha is -2.2 K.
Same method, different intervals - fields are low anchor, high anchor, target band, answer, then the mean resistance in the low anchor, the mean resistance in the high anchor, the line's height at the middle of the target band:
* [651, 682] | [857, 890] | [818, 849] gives 3.7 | 106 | 114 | 113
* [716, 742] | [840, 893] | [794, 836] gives 7.6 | 118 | 113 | 115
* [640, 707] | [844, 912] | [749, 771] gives -0.9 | 109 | 112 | 110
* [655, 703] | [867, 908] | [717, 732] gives -1.2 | 109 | 109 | 109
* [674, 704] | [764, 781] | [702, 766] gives -3.2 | 111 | 112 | 112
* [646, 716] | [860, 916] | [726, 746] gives -1.5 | 111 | 111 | 111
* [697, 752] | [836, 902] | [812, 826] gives 4.5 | 118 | 111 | 114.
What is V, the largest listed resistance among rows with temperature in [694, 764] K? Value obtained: 120.8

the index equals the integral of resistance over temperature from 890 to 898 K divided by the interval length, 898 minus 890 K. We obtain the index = 101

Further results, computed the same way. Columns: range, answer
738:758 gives 117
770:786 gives 112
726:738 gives 120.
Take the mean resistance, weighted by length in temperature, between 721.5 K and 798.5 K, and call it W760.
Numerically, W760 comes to 115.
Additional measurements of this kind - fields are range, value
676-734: 115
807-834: 87.3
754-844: 104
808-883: 105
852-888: 115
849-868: 120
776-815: 106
